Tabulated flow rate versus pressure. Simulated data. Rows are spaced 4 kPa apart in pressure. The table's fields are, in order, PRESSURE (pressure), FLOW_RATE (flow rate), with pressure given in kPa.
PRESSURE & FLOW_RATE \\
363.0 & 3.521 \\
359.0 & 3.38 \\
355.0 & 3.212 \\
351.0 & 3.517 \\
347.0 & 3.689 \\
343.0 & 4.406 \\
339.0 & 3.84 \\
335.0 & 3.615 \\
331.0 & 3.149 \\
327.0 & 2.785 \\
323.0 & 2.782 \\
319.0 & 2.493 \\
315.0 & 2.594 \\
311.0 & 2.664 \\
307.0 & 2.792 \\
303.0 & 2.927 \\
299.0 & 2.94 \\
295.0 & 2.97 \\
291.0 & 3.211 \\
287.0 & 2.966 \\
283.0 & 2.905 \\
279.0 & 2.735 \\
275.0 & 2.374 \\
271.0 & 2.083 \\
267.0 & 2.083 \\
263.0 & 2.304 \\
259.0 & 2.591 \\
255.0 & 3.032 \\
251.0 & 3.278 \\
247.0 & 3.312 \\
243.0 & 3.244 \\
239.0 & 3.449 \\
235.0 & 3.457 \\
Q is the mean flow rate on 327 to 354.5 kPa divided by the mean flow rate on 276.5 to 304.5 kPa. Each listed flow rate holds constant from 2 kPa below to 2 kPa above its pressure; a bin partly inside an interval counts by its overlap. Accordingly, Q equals 1.2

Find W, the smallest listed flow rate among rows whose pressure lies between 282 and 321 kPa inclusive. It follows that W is 2.493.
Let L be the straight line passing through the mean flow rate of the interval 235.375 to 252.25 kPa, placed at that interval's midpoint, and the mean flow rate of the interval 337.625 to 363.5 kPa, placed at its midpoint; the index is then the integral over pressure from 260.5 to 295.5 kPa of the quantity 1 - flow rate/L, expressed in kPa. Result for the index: 8.46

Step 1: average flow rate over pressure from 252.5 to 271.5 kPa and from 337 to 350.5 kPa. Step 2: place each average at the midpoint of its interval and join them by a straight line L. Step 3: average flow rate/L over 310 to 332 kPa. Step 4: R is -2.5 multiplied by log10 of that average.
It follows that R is 0.28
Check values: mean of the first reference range 2.47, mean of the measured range 2.73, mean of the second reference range 3.93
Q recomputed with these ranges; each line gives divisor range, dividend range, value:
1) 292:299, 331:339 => 1.19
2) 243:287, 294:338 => 1.07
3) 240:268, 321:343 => 1.16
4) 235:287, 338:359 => 1.31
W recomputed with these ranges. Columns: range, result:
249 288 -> 2.083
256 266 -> 2.304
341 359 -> 3.212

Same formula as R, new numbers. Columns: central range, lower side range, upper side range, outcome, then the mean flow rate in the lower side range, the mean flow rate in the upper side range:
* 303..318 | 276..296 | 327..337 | 0.15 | 2.93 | 3.26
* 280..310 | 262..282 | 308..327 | -0.18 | 2.35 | 2.66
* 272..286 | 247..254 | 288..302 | 0.17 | 3.25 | 3.03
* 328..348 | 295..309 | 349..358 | -0.15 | 2.9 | 3.37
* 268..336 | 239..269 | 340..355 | 0.19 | 2.88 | 3.78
